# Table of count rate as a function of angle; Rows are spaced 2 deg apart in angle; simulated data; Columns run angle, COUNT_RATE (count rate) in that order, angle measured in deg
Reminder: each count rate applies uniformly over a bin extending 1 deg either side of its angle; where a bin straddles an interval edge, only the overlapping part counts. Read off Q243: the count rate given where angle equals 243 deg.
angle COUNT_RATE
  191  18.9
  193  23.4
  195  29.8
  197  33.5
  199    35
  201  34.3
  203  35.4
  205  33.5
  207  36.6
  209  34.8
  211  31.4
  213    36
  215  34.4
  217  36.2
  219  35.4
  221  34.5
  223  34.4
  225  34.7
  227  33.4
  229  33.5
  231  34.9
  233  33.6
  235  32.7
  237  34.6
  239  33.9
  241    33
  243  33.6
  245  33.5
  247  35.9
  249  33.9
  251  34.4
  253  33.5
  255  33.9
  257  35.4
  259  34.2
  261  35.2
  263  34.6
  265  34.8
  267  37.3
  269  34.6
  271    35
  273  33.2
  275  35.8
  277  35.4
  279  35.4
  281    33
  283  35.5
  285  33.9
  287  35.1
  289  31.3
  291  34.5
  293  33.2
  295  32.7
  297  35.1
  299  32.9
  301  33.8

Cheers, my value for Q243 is 33.6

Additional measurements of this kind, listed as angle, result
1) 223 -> 34.4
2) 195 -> 29.8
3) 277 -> 35.4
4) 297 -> 35.1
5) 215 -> 34.4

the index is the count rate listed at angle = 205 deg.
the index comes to 33.5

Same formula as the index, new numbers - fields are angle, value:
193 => 23.4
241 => 33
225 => 34.7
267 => 37.3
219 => 35.4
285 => 33.9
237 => 34.6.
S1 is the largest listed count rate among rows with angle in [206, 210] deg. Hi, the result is 36.6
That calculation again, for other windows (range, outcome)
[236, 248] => 35.9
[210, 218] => 36.2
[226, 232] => 34.9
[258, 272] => 37.3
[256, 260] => 35.4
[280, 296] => 35.5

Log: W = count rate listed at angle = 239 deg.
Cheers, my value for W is 33.9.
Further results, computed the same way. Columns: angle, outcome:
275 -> 35.8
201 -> 34.3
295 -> 32.7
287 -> 35.1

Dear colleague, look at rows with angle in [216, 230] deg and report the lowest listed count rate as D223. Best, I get 33.4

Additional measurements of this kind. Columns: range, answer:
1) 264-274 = 33.2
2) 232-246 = 32.7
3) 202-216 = 31.4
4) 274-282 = 33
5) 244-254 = 33.5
